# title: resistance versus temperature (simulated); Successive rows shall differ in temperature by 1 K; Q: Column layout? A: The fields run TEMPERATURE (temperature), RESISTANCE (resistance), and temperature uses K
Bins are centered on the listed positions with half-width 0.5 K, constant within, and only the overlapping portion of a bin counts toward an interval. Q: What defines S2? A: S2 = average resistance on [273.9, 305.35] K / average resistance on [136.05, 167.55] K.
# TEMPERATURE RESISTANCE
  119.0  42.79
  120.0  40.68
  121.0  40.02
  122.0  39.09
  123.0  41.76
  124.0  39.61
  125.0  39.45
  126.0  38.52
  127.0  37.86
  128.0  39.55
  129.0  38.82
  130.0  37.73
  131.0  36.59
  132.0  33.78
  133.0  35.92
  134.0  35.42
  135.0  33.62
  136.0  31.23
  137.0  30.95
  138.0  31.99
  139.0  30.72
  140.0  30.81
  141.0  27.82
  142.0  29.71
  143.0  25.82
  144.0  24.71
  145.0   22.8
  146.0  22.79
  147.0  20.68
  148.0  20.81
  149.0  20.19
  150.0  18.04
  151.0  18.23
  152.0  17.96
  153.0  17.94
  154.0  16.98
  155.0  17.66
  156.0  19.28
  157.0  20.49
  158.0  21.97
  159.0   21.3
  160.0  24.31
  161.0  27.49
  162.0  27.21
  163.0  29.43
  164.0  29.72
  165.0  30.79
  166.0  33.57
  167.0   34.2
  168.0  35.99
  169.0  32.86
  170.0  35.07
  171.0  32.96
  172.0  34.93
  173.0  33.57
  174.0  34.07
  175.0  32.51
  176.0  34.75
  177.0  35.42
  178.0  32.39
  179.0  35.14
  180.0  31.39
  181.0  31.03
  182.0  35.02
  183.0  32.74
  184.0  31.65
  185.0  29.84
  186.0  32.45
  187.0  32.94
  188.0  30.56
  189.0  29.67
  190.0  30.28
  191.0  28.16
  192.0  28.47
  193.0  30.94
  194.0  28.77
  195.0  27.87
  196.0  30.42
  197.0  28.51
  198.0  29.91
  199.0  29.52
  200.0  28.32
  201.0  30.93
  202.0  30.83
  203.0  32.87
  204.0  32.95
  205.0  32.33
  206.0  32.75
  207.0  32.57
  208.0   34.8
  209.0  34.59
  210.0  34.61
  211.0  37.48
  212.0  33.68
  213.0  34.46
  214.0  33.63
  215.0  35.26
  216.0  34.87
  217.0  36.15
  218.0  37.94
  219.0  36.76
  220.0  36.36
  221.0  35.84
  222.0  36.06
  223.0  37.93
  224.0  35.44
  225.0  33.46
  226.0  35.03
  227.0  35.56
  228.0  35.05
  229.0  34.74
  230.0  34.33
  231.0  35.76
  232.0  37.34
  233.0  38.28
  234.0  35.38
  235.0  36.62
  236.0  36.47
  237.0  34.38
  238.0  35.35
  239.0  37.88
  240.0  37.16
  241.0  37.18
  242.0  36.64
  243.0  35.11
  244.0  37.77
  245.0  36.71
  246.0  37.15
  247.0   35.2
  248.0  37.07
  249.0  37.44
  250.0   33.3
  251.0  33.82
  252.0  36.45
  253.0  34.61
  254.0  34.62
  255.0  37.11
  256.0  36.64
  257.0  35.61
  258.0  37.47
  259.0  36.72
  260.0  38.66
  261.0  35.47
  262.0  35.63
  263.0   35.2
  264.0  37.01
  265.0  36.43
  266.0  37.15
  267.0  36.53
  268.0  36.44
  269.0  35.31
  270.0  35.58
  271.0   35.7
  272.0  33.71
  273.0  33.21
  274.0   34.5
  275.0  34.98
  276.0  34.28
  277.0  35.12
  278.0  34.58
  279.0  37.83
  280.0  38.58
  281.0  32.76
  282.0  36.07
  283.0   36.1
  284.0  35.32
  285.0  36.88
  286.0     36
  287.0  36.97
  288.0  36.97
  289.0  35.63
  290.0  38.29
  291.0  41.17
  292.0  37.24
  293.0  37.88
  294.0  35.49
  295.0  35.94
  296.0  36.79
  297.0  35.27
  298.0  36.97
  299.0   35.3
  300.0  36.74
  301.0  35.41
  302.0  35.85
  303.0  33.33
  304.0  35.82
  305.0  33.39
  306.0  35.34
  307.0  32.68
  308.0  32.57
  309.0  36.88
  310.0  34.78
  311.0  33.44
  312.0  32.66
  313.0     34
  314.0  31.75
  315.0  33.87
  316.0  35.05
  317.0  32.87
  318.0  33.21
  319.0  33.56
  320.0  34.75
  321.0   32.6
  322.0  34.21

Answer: 1.5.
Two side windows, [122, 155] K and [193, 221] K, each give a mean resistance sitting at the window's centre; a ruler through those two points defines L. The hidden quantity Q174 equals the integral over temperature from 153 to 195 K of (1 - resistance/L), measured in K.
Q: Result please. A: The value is 2.1 K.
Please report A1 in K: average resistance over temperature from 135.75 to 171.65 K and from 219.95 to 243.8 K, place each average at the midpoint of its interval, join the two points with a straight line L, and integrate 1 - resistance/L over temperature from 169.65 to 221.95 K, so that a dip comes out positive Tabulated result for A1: -2.43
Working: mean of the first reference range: 26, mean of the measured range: 32.7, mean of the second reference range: 36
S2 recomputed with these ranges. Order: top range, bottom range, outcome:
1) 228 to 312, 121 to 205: 1.19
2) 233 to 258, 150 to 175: 1.34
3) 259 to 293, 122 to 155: 1.22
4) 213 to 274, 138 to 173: 1.39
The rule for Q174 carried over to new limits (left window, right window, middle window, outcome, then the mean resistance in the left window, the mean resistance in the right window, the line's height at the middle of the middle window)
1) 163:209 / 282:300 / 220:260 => -2.0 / 31.9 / 36.7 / 34.4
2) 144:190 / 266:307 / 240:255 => -1.2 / 28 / 35.9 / 33.3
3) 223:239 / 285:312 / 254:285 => -0.1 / 35.7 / 35.8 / 35.8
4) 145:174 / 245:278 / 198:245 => -4.6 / 25.7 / 35.8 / 31.8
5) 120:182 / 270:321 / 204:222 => -1.4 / 30.2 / 35.2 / 32.4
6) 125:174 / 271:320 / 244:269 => -2.0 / 28.7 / 35.3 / 33.5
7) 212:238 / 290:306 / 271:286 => 0.3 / 35.7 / 36.2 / 36.1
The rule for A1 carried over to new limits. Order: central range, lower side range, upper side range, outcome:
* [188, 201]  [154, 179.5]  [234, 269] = 1.00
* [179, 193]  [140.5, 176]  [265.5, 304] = -1.42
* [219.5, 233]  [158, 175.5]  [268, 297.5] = -0.88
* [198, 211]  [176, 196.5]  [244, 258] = 0.12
